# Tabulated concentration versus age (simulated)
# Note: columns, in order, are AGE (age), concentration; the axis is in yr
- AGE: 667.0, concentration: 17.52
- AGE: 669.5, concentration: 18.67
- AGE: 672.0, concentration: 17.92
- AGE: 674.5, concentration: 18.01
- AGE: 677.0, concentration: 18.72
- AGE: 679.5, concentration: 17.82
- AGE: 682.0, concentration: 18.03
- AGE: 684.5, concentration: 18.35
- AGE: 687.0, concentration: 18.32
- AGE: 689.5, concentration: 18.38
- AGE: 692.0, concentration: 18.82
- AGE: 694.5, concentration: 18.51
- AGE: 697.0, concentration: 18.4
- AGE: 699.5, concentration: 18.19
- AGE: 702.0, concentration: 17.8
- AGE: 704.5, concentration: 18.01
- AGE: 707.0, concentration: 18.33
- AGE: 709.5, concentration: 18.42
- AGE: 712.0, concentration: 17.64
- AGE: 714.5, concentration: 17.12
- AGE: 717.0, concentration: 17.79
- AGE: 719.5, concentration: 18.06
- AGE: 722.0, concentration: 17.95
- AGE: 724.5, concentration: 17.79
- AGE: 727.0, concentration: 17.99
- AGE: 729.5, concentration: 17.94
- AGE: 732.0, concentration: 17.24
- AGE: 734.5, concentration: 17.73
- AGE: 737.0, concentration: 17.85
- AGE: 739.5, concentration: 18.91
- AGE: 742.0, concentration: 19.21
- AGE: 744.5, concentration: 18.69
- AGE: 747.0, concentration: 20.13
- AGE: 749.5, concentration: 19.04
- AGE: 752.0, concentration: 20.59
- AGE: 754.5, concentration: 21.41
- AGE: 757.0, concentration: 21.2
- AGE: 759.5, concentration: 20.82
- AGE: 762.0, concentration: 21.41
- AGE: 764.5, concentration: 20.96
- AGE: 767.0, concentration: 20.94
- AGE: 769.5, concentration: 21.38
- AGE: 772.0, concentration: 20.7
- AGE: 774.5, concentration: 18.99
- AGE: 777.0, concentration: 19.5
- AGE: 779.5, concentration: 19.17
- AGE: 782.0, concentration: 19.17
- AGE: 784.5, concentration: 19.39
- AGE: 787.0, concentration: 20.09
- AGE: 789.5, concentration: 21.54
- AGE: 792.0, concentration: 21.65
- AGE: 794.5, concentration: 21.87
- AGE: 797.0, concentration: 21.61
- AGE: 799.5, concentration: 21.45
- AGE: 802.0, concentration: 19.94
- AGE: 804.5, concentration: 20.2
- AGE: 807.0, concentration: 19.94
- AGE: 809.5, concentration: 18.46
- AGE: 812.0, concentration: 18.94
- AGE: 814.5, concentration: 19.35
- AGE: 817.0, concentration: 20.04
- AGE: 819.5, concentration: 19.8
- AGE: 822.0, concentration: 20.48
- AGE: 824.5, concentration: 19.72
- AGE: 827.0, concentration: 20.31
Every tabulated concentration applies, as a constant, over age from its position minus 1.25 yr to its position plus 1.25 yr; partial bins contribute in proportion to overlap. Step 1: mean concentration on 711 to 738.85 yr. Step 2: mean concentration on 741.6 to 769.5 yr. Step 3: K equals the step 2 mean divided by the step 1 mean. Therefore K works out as 1.2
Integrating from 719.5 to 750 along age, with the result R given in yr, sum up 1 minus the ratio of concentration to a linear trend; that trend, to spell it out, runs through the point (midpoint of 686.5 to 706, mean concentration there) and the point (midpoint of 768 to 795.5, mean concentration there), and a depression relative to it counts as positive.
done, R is 1.4 yr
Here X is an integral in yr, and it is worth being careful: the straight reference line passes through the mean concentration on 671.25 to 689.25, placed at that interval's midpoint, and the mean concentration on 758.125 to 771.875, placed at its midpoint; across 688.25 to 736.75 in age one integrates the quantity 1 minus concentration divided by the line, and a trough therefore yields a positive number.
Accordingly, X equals 3.2 yr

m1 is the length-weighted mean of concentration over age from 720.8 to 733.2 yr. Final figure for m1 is 17.8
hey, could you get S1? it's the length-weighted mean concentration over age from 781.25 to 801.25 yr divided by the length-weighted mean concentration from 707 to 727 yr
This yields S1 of 1.2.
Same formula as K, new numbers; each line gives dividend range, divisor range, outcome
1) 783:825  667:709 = 1.11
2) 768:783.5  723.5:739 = 1.11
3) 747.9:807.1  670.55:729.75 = 1.14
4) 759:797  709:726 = 1.15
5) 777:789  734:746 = 1.06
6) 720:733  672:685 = 0.98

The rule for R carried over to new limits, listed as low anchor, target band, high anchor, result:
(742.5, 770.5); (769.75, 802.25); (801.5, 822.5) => -0.60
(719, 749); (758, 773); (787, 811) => -1.22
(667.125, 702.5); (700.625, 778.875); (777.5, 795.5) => 1.33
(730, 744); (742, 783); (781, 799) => -1.67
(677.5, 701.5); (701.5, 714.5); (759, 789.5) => 0.53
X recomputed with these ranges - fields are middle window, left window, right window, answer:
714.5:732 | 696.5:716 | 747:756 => 0.97 yr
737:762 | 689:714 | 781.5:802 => -0.43 yr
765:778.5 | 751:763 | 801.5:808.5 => 0.28 yr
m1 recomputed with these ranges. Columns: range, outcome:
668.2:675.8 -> 18.2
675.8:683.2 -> 18.2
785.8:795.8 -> 21.3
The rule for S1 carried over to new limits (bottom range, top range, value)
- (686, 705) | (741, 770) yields 1.12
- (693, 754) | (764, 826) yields 1.10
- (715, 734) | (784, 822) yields 1.14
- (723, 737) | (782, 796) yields 1.17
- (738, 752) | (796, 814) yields 1.04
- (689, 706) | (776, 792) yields 1.09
